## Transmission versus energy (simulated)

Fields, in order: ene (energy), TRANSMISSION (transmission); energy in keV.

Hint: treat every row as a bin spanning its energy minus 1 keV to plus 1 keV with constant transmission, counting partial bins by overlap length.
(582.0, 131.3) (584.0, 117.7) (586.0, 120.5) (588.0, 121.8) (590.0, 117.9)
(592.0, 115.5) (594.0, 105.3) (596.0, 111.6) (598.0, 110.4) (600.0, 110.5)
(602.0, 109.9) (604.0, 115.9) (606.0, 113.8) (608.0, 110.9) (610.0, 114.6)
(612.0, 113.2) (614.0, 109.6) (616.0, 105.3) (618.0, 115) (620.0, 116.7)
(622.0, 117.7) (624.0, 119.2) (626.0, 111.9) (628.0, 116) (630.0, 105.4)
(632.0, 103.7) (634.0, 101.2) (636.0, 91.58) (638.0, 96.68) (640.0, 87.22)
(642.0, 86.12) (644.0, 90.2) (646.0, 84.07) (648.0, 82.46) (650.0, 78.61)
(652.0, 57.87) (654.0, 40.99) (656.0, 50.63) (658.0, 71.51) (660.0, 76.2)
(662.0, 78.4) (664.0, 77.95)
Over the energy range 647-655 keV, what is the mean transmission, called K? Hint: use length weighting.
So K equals 65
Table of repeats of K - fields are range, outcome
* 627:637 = 104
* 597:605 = 112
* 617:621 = 116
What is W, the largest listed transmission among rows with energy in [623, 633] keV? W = 119.2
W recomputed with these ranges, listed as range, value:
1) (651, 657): 57.87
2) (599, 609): 115.9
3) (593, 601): 111.6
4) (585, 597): 121.8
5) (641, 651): 90.2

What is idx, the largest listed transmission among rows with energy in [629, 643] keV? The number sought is 105.4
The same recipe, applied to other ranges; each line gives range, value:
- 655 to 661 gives 76.2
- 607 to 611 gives 114.6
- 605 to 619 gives 115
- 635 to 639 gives 96.68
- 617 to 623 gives 117.7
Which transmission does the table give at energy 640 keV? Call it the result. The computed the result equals 87.22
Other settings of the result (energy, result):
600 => 110.5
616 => 105.3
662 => 78.4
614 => 109.6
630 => 105.4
